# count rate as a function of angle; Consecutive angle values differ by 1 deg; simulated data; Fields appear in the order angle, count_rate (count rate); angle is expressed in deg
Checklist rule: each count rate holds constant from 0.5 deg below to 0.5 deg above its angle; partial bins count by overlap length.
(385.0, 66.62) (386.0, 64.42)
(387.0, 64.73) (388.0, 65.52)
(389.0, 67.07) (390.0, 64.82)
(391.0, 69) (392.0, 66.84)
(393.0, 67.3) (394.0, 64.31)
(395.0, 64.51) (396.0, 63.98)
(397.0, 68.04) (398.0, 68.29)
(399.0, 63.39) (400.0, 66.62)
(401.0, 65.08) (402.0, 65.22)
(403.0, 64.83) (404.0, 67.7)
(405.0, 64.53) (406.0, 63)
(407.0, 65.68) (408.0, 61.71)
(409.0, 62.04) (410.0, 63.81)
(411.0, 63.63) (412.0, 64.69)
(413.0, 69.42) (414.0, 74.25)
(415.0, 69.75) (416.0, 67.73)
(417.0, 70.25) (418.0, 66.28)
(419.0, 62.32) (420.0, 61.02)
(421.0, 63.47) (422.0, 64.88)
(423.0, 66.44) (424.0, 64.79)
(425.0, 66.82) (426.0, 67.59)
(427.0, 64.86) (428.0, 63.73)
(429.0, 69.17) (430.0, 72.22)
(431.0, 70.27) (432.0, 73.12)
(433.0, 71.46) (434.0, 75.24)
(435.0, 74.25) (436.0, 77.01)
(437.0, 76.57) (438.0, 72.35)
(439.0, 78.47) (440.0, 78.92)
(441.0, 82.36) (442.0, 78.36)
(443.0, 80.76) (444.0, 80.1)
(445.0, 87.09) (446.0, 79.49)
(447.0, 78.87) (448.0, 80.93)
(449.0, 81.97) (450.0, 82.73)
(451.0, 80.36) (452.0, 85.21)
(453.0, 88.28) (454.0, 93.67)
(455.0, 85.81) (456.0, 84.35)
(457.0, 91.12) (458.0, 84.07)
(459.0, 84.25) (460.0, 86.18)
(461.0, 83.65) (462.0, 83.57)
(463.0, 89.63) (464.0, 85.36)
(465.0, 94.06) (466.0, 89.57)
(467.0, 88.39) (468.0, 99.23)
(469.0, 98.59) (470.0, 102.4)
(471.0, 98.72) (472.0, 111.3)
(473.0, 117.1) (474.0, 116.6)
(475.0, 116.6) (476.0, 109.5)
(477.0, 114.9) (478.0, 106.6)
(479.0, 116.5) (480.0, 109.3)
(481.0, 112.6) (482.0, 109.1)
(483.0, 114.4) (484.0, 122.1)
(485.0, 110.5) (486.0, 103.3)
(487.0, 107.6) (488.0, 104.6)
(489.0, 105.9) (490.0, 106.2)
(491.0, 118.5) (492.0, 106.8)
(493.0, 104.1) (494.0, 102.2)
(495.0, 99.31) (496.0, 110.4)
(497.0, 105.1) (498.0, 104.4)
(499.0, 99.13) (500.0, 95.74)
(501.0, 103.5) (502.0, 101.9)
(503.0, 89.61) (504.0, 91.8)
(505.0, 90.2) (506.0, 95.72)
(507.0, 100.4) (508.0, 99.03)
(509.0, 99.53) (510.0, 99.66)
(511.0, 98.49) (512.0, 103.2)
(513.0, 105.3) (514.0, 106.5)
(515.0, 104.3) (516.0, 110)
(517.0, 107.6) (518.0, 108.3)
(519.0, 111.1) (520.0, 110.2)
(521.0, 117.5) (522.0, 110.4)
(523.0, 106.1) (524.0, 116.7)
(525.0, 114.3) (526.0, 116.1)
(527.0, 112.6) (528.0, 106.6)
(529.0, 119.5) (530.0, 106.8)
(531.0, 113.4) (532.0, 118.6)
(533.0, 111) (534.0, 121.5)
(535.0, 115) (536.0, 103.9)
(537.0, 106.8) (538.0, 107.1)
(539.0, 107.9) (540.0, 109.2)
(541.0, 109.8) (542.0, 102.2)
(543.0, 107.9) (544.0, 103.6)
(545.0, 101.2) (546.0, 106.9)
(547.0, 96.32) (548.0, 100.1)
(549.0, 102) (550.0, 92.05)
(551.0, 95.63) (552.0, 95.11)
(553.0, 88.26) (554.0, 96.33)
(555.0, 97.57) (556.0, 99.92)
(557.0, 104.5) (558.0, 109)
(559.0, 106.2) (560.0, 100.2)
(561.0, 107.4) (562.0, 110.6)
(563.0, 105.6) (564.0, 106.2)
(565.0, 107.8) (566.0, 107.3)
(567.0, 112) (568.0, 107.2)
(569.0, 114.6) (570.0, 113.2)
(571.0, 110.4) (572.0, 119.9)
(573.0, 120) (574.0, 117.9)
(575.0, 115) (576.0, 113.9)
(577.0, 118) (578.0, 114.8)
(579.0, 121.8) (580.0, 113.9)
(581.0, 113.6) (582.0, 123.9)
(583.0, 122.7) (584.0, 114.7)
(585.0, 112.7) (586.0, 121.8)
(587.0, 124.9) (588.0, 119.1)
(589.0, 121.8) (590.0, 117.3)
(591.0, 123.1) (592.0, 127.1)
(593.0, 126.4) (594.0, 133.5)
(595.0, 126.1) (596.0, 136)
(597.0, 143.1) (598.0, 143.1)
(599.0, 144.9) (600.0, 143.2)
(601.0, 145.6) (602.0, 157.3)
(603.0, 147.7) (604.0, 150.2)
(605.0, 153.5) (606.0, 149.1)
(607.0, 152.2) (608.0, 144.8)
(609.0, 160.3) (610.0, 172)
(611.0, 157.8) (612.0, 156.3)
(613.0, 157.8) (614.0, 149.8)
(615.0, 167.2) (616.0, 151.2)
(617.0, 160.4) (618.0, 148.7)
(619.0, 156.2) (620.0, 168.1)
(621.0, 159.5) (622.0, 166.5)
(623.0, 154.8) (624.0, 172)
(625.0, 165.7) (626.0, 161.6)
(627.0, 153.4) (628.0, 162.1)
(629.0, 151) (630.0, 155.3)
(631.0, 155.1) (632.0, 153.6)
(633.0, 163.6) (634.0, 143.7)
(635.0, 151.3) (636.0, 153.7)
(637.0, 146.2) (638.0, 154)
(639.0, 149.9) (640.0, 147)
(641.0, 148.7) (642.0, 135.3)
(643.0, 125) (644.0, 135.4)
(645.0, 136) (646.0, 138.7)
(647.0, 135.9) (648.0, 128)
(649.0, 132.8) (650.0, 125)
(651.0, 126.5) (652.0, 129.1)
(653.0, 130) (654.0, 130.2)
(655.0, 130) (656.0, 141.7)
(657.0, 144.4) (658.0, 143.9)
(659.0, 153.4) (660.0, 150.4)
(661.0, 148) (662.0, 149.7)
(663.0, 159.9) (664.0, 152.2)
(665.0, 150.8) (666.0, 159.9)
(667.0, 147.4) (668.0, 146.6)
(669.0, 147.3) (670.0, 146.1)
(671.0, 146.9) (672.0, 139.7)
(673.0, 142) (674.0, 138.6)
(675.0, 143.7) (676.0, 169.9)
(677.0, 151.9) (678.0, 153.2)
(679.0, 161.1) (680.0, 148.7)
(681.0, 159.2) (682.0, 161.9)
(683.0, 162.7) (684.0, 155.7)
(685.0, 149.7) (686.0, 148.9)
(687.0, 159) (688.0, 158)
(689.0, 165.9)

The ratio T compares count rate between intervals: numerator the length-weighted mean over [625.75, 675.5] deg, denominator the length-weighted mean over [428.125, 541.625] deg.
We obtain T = 1.47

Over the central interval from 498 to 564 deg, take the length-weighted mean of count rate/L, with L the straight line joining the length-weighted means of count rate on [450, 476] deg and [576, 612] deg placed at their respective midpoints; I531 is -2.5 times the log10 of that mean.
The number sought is 0.10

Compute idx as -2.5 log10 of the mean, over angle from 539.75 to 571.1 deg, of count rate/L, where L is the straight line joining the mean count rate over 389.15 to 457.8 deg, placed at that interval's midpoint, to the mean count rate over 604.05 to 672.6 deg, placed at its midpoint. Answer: 0.15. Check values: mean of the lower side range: 71.7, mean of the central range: 104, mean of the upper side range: 149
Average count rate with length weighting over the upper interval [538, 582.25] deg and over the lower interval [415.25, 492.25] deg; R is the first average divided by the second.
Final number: 1.22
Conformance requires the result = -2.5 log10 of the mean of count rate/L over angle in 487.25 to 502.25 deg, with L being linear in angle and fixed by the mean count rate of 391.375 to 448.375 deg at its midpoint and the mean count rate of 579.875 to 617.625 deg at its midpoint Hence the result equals -0.06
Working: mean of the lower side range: 69.5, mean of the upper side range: 139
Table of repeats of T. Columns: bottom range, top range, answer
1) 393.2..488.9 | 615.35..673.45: 1.80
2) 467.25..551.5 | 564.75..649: 1.31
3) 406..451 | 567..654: 1.95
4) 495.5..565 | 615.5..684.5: 1.42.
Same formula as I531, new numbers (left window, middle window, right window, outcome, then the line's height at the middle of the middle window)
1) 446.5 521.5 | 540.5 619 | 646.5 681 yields 0.011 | 124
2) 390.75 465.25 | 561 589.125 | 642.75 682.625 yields 0.026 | 118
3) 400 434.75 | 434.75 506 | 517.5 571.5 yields -0.144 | 83.6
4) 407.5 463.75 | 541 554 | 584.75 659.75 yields 0.174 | 117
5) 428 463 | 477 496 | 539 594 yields -0.204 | 90.5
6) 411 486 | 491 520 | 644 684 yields -0.015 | 101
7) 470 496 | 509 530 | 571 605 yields 0.066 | 116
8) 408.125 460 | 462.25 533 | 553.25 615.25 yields -0.105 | 96.3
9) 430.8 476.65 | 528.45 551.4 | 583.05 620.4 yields 0.119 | 119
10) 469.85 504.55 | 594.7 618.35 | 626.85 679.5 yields -0.123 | 135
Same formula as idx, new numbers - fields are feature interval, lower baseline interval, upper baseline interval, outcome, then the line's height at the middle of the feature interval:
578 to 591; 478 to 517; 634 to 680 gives 0.06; 126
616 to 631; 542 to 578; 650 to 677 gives -0.22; 130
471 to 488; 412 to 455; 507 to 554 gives -0.24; 89.5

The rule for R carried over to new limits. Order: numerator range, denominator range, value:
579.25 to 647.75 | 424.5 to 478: 1.69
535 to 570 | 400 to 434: 1.56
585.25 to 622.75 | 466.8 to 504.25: 1.37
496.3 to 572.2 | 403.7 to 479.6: 1.31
